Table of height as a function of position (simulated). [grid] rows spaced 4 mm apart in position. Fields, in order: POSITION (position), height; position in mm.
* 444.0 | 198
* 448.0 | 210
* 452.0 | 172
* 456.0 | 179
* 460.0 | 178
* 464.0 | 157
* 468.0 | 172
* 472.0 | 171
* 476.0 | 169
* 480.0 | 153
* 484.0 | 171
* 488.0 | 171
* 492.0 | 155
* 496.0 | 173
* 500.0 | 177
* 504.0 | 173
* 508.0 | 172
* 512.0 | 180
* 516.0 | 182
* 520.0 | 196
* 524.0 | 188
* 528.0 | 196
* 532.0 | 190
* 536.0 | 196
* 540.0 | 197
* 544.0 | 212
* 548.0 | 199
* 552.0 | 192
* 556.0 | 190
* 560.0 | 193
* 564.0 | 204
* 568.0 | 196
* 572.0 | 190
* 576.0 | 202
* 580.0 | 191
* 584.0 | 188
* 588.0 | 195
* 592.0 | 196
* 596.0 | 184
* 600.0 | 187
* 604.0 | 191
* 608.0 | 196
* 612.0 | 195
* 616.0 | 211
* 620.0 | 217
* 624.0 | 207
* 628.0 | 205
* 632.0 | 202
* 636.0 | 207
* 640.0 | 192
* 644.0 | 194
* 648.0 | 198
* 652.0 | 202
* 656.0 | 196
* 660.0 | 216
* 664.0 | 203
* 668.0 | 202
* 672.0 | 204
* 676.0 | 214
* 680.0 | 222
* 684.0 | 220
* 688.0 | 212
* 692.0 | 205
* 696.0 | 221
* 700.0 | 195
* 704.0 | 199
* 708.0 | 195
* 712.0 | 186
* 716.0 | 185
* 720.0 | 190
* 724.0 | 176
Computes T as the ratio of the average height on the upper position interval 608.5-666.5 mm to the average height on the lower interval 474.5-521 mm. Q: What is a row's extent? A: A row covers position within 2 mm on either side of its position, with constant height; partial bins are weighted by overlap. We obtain 1.18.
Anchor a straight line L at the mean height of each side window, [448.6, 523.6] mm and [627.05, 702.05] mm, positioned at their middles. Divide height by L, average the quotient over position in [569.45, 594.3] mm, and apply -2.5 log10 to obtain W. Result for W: -0.02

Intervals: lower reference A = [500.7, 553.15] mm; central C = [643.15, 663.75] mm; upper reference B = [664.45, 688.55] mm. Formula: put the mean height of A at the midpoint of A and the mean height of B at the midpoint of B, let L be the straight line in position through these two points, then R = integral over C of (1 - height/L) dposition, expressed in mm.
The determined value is 0.7 mm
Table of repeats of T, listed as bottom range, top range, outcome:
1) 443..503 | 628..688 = 1.18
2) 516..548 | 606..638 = 1.05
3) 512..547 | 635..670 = 1.04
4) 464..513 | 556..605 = 1.14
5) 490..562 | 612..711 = 1.10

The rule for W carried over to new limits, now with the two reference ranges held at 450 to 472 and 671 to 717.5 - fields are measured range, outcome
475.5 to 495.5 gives 0.070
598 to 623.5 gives -0.038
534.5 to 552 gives -0.095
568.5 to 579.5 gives -0.043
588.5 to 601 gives 0.005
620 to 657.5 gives -0.023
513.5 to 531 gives -0.057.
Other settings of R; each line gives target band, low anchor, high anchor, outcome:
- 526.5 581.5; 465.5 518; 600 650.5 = -3.5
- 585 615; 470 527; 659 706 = 0.2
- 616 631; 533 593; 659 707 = -0.5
